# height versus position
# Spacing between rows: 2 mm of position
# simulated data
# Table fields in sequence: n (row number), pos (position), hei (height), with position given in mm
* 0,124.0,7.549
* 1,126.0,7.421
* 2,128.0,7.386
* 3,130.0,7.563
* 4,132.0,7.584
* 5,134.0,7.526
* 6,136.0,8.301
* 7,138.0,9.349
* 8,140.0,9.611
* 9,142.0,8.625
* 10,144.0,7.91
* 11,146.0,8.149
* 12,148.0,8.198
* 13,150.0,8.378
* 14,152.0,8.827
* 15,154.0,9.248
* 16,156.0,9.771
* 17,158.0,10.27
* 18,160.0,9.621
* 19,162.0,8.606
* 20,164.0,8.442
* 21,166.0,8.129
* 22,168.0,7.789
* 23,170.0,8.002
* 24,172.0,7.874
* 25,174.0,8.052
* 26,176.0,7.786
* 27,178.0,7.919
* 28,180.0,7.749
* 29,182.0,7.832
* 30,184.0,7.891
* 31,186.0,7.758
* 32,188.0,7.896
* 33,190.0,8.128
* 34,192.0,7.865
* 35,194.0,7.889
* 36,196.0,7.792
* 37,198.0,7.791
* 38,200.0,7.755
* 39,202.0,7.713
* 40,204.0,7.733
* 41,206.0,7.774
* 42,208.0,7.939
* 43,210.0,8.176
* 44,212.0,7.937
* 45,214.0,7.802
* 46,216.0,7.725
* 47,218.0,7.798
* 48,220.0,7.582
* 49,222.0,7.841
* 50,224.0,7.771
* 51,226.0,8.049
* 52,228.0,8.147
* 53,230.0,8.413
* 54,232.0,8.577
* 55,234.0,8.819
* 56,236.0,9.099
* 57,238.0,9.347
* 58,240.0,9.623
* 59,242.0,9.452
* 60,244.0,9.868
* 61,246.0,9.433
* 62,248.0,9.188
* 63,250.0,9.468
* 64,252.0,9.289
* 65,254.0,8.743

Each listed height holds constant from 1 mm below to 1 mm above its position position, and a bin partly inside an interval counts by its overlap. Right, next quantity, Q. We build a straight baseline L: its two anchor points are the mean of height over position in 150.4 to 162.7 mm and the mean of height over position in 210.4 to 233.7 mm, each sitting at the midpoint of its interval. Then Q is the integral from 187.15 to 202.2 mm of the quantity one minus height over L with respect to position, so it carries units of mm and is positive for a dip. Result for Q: 1.24 mm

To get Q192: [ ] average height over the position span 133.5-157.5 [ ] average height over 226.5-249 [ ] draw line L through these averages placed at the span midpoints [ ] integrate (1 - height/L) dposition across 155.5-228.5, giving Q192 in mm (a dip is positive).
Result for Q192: 6.8 mm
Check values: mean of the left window 8.71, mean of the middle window 8.06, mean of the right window 9.06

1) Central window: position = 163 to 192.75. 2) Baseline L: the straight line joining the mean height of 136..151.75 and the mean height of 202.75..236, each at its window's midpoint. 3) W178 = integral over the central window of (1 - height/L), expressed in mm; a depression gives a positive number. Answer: 1.4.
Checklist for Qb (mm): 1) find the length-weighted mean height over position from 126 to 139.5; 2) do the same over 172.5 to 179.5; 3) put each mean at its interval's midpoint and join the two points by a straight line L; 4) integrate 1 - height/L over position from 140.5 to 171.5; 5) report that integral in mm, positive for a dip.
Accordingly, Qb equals -2.9 mm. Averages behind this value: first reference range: 7.97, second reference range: 7.9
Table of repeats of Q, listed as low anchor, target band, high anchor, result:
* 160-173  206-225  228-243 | 2.03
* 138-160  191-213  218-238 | 1.69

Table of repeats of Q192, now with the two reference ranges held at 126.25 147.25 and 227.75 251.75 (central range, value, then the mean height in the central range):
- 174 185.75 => 1.0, 7.85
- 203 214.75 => 1.3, 7.9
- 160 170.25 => 0.1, 8.35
